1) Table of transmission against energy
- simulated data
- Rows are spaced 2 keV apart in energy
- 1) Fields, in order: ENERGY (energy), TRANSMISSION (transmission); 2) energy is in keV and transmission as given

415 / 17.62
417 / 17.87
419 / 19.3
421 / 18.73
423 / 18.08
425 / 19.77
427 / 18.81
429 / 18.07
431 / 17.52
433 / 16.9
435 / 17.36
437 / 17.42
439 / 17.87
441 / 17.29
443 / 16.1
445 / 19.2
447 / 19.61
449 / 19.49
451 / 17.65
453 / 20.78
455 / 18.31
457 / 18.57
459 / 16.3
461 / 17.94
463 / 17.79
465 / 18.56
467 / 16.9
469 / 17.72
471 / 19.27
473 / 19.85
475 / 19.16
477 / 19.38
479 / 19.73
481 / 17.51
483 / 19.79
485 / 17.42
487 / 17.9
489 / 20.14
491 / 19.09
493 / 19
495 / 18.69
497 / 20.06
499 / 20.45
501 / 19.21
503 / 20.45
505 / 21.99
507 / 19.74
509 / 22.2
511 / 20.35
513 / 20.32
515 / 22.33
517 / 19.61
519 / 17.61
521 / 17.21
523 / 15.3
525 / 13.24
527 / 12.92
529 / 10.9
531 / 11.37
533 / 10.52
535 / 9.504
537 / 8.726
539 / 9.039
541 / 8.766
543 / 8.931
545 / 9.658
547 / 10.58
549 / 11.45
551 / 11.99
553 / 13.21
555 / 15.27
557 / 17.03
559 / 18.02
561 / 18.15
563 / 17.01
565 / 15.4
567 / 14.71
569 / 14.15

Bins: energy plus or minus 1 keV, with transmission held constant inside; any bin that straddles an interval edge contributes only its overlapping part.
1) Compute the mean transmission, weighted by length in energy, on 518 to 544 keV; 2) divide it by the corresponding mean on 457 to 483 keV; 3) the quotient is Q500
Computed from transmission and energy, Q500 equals 0.6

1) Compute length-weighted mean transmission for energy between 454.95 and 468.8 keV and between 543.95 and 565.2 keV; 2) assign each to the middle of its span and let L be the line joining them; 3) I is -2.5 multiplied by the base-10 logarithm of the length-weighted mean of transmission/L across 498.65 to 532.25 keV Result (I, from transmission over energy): -0.13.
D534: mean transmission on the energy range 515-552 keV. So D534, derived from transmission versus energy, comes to 12.4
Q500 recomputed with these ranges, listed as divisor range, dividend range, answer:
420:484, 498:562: 0.83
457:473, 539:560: 0.69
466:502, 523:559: 0.61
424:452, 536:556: 0.60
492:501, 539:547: 0.48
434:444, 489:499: 1.13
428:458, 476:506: 1.07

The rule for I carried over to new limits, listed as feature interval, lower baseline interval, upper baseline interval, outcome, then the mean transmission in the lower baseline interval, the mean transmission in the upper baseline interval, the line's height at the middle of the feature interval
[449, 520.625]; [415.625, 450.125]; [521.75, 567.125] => -0.23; 18.2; 12.7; 15.6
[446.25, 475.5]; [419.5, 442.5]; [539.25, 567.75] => -0.10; 18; 13.5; 16.9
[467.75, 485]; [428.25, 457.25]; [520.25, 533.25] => -0.17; 18.1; 13.1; 16.1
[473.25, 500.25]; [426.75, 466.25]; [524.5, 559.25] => -0.24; 18.1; 11.6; 15.3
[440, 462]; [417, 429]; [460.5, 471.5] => 0.00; 18.8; 18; 18.3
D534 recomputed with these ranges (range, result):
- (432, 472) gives 18.1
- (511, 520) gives 20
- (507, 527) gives 18.4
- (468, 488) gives 18.8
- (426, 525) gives 18.7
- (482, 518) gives 19.9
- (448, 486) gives 18.5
